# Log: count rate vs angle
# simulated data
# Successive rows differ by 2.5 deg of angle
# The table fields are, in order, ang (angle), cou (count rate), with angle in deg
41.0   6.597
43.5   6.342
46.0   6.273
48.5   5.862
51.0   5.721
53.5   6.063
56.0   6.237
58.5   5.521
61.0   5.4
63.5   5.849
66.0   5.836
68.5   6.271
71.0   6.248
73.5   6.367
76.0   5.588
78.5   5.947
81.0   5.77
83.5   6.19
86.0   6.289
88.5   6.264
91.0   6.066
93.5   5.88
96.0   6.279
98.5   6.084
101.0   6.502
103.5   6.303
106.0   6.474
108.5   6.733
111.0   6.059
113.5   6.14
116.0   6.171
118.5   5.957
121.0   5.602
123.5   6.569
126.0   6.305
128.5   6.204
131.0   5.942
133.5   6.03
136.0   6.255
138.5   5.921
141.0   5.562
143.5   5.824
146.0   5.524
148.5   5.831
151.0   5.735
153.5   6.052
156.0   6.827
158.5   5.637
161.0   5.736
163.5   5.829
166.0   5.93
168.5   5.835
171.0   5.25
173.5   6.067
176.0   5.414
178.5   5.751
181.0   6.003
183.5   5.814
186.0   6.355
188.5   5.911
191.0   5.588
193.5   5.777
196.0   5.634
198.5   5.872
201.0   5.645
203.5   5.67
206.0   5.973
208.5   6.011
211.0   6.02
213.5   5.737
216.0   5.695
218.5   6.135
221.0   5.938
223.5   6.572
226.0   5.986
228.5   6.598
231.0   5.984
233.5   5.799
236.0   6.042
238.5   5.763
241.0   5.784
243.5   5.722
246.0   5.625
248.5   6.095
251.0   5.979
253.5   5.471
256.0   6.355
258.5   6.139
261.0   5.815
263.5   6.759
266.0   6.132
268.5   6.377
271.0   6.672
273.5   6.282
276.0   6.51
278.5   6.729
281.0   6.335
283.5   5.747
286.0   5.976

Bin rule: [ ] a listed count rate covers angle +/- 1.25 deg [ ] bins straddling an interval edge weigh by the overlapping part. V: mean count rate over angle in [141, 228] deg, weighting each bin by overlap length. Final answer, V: 5.87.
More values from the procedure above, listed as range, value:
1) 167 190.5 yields 5.82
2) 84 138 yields 6.19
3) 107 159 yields 6.05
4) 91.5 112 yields 6.28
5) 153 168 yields 5.99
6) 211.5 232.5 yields 6.08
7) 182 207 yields 5.82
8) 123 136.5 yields 6.2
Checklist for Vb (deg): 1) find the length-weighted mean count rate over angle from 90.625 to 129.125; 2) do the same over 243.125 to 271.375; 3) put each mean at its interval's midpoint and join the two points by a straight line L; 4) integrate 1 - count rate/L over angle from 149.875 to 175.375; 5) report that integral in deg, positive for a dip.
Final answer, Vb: 1.2 deg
